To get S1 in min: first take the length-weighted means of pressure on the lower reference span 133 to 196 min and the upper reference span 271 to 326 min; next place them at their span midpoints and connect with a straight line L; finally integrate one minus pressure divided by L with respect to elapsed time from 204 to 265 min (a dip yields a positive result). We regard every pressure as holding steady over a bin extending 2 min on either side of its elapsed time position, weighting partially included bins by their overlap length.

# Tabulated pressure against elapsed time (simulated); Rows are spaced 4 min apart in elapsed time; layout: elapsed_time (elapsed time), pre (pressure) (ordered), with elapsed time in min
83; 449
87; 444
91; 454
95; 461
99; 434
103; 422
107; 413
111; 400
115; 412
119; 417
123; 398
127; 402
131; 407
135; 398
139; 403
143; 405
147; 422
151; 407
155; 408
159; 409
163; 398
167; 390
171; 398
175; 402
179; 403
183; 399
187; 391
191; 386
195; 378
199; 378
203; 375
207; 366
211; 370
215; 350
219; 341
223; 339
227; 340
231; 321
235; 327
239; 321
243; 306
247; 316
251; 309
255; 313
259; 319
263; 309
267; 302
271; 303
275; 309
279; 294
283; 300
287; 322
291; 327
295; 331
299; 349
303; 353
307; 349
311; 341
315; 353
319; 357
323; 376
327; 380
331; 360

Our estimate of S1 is 6.0 min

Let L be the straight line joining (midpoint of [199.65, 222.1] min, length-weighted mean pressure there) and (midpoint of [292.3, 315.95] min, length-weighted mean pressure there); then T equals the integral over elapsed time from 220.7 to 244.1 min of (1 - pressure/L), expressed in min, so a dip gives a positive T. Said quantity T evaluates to 2.0 min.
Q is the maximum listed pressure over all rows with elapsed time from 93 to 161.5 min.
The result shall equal 461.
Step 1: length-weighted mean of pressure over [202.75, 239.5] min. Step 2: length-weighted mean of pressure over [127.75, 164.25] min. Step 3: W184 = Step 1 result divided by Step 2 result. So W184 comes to 0.85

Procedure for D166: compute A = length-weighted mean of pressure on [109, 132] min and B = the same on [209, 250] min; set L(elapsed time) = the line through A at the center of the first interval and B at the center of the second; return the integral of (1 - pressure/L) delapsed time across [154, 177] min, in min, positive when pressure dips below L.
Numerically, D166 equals -1.5 min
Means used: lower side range 406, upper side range 333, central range 401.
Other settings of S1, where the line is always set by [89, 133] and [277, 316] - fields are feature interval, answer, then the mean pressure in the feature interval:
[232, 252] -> 2.3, 316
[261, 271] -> 1.2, 305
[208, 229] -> 1.1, 349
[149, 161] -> -0.3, 408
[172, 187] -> -0.5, 400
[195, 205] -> 0.0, 377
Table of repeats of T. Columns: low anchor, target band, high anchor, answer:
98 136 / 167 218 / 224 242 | -3.80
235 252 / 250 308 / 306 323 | 2.64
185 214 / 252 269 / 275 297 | 1.13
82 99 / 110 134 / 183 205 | 1.33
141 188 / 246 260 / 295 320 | 2.10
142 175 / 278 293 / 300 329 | 2.24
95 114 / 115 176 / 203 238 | -1.57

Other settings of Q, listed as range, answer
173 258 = 403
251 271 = 319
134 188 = 422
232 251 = 327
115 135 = 417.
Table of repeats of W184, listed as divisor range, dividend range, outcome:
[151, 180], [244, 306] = 0.79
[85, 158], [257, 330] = 0.80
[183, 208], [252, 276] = 0.81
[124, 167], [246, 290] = 0.76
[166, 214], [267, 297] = 0.81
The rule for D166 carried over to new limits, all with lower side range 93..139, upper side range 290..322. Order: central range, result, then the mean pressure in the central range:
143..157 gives -0.31 min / 411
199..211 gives 0.34 min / 372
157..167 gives -0.07 min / 401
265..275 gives 1.54 min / 304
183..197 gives 0.04 min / 387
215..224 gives 0.84 min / 342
